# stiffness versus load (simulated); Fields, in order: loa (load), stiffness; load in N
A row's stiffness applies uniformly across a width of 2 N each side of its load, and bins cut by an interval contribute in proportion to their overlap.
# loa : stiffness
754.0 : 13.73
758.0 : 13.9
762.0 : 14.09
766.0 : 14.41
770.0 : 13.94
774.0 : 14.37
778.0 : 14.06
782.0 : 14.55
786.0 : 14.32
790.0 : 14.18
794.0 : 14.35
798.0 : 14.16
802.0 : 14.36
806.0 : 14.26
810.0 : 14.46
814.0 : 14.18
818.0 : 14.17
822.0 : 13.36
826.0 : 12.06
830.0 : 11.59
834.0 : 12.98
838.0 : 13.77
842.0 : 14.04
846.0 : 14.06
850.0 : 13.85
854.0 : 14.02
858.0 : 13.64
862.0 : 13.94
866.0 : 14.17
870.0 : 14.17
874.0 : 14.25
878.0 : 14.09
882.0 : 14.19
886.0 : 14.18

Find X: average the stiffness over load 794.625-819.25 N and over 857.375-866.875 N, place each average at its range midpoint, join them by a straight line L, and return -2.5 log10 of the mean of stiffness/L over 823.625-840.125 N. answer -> 0.121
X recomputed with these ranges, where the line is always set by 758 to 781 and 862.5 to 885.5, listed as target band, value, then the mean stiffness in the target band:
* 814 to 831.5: 0.094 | 13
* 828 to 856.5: 0.054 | 13.5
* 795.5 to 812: -0.011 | 14.3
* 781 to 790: -0.015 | 14.4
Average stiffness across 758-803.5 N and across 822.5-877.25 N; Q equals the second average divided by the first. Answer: 0.95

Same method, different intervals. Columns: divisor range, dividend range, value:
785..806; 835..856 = 0.97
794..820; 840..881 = 0.98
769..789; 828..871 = 0.96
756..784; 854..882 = 0.99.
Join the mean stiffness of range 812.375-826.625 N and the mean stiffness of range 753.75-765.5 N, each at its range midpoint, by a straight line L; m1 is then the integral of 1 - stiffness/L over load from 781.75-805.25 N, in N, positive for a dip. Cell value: -0.9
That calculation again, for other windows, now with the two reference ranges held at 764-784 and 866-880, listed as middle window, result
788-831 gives 1.3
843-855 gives 0.2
